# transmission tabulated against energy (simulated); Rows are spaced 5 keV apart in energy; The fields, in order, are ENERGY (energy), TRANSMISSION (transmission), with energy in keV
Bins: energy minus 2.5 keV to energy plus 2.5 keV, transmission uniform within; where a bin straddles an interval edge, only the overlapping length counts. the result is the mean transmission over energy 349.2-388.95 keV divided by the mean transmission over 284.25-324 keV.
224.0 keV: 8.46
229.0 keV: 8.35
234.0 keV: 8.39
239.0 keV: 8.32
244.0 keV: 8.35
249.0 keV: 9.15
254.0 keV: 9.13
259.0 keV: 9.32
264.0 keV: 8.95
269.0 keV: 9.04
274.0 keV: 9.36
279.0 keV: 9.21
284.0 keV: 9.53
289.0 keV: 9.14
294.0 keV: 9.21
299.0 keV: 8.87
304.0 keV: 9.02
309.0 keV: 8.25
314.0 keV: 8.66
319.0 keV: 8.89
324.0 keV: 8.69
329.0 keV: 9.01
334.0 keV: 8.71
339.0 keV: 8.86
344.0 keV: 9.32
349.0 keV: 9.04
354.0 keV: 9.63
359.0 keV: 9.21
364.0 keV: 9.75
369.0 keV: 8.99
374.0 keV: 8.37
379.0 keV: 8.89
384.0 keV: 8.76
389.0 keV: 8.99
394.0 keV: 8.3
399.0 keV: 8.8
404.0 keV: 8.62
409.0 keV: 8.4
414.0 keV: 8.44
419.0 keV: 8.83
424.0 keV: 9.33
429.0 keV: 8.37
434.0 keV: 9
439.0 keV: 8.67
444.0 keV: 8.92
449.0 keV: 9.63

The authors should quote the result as 1.0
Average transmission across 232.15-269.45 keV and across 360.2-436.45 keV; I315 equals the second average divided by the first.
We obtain 1.00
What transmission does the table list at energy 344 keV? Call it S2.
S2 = 9.32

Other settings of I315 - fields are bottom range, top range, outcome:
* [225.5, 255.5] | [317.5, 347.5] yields 1.04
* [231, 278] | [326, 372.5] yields 1.03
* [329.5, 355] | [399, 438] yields 0.96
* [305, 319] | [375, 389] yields 1.02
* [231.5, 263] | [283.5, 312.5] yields 1.02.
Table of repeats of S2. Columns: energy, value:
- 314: 8.66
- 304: 9.02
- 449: 9.63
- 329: 9.01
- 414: 8.44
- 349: 9.04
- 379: 8.89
